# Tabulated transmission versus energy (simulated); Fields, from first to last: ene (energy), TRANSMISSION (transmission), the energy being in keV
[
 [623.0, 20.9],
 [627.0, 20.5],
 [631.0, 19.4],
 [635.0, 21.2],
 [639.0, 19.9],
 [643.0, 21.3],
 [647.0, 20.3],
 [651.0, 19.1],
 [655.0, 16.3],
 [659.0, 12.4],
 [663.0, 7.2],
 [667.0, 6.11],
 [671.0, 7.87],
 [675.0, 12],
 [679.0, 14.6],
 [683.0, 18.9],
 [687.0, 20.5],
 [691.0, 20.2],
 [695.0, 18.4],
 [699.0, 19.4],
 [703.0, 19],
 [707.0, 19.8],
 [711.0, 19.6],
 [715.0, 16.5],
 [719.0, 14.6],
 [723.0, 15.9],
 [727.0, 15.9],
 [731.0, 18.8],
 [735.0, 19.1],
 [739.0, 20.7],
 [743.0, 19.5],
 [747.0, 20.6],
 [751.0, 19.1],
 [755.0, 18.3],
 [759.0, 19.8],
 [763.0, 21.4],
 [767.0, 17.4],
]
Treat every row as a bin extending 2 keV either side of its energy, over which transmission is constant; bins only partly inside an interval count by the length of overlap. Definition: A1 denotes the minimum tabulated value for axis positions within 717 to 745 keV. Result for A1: 14.6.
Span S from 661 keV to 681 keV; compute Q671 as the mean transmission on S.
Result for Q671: 9.56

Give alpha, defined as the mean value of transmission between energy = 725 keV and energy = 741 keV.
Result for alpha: 18.6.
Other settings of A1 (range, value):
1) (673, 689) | 12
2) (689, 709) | 18.4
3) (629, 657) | 16.3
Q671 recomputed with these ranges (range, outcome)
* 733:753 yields 19.8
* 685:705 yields 19.5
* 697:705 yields 19.2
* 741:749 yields 20.1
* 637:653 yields 20.2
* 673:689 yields 16.5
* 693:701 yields 18.9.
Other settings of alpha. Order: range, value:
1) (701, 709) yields 19.4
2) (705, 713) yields 19.7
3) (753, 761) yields 19.1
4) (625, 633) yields 19.9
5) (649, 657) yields 17.7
